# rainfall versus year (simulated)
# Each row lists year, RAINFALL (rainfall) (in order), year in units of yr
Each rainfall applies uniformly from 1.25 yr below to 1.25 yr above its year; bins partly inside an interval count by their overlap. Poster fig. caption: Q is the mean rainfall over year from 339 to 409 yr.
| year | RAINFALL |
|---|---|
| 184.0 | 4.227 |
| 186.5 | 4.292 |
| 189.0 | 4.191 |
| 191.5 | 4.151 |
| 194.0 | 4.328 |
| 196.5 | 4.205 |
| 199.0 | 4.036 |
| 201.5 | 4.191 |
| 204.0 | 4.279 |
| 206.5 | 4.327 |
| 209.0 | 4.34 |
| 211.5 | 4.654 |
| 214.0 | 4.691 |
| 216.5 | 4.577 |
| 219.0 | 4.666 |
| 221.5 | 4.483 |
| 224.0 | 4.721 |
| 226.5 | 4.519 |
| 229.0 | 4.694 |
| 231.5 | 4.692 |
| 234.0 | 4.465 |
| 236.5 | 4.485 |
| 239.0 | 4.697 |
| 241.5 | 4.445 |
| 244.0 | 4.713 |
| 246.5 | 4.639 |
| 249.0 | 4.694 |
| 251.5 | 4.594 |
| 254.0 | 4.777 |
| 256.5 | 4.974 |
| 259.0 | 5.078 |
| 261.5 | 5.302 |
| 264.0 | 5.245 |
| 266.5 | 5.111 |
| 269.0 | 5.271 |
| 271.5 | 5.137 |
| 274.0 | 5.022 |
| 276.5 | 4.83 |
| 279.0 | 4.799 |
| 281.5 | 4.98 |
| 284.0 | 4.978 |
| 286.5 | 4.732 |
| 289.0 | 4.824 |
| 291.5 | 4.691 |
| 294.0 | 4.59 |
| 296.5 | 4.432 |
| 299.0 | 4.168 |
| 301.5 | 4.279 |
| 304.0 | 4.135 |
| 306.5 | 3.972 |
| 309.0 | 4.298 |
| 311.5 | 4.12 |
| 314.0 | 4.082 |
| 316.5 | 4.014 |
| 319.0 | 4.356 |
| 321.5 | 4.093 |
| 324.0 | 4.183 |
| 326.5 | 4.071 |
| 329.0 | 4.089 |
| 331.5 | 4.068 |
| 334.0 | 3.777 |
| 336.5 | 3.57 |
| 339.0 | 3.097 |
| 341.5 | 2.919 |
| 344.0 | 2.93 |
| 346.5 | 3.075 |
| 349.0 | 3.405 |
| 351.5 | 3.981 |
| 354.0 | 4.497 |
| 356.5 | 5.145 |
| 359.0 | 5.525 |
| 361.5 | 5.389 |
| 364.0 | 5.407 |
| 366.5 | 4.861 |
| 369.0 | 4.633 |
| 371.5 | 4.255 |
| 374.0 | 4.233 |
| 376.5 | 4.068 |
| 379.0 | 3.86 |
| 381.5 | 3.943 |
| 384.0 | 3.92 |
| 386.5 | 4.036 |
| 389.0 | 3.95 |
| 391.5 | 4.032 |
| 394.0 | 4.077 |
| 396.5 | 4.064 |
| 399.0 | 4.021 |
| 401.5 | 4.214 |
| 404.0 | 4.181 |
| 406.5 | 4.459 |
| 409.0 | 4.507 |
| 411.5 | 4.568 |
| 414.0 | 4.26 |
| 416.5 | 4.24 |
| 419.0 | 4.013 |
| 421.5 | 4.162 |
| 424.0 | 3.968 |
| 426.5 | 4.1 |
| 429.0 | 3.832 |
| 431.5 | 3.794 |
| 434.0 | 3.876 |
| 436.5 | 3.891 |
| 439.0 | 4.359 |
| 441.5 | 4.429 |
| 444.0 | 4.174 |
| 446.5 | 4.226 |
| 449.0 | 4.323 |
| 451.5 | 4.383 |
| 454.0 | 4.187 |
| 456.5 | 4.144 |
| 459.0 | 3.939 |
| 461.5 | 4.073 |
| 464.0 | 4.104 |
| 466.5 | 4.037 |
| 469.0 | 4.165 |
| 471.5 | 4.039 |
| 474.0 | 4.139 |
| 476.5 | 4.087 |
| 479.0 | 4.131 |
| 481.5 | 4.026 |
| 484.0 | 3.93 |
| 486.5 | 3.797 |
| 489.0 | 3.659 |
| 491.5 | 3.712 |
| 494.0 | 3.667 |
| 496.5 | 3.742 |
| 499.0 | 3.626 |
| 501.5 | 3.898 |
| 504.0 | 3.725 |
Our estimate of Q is 4.17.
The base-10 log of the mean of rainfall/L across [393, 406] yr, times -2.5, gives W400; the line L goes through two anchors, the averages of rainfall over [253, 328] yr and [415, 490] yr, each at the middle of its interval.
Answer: 0.031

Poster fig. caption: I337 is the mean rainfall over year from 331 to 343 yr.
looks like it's 3.44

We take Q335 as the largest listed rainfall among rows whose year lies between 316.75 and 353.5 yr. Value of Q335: 4.356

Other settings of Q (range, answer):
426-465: 4.11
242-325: 4.64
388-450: 4.15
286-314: 4.36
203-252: 4.57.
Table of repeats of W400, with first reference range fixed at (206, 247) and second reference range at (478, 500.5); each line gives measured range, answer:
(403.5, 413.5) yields -0.10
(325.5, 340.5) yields 0.14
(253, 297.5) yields -0.12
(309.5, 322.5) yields 0.04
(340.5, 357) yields 0.16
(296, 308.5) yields 0.04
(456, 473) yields -0.05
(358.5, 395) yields -0.06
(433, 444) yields -0.05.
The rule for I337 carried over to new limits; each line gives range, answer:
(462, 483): 4.09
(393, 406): 4.13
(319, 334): 4.1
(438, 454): 4.3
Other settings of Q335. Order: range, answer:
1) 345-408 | 5.525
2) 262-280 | 5.271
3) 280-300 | 4.98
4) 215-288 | 5.302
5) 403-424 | 4.568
